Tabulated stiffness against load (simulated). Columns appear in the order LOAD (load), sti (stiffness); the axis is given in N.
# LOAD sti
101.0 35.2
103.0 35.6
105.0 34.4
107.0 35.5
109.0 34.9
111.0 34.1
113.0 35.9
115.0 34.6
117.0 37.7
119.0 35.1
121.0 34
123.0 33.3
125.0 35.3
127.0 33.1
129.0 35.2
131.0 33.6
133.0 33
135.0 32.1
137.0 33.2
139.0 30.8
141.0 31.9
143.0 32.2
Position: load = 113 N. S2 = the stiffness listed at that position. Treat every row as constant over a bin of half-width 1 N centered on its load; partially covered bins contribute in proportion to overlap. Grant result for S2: 35.9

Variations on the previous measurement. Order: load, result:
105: 34.4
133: 33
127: 33.1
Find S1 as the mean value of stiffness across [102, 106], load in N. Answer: 35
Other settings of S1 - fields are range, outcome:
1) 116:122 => 35.6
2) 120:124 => 33.6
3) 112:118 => 36.1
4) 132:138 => 32.8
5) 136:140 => 32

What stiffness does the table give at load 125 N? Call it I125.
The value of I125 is 35.3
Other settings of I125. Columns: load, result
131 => 33.6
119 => 35.1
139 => 30.8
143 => 32.2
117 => 37.7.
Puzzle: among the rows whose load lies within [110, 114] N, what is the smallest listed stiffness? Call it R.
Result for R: 34.1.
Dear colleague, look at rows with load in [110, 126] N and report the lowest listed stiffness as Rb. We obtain 33.3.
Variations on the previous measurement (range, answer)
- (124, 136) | 32.1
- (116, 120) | 35.1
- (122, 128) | 33.1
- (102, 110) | 34.4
